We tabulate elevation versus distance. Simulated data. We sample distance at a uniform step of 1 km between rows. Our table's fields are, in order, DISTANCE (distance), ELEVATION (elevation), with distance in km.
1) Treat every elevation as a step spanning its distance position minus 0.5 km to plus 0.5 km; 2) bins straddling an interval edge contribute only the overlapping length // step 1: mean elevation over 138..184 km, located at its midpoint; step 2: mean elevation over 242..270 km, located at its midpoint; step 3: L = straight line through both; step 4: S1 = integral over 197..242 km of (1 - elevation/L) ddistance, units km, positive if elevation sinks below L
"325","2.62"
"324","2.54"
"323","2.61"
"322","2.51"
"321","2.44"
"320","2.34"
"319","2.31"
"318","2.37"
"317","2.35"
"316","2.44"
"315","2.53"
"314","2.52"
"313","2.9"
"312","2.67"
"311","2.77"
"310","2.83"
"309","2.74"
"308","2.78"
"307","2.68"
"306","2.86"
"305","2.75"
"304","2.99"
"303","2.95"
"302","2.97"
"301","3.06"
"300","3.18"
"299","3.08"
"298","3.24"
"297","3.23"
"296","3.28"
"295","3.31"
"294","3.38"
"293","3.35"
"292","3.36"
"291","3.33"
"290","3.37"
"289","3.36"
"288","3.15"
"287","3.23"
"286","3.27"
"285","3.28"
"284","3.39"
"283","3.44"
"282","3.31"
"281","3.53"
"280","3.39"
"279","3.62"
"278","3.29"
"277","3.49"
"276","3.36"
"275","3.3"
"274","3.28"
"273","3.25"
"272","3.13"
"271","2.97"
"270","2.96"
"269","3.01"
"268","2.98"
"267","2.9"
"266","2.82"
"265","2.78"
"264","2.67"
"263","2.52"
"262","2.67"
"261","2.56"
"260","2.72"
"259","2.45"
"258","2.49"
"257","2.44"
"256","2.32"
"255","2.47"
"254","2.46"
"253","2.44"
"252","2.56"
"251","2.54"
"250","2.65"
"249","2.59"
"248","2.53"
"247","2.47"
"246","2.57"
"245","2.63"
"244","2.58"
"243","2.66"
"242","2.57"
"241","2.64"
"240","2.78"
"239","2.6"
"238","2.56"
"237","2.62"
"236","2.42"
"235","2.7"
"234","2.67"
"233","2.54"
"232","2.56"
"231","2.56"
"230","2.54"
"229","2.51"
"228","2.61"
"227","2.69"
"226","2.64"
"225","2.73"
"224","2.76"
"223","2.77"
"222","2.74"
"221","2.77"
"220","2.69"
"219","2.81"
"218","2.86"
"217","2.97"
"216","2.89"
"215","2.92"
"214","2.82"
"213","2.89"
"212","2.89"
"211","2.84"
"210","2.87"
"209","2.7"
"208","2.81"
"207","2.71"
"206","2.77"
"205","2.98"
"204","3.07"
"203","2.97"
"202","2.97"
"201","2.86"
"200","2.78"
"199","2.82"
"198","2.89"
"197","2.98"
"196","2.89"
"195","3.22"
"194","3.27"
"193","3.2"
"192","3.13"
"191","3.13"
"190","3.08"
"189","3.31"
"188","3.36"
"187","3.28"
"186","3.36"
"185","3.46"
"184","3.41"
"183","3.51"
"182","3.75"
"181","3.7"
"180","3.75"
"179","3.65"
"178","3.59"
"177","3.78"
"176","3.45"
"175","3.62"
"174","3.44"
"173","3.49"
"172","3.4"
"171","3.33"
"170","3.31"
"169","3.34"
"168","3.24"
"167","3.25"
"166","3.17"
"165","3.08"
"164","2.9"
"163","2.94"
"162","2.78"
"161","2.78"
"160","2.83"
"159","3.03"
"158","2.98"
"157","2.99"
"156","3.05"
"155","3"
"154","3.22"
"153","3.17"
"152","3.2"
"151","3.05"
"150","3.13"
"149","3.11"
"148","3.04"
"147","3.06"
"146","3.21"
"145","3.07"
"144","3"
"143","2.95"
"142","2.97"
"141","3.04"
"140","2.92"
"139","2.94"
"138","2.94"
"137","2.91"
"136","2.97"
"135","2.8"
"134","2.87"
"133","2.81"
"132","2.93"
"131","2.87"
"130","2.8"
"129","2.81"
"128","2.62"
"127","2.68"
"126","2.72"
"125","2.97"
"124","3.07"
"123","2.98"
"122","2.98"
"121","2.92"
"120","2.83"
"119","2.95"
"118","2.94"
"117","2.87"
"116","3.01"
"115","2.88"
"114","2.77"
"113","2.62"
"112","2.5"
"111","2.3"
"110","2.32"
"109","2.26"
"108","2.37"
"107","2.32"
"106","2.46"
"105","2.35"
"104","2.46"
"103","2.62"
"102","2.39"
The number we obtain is 1.4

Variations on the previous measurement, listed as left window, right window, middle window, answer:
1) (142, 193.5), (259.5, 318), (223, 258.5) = 6.14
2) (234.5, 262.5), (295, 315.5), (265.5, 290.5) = -4.55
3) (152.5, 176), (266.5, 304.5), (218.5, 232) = 2.20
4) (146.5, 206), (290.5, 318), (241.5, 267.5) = 3.90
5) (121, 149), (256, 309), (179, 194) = -2.10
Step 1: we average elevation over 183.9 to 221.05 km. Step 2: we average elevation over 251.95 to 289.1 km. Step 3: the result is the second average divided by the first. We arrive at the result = 1.00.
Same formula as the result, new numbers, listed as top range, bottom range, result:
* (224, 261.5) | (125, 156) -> 0.87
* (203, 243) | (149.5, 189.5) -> 0.83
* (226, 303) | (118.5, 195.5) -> 0.93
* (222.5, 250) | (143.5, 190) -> 0.80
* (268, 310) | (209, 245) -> 1.18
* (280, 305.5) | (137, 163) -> 1.07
